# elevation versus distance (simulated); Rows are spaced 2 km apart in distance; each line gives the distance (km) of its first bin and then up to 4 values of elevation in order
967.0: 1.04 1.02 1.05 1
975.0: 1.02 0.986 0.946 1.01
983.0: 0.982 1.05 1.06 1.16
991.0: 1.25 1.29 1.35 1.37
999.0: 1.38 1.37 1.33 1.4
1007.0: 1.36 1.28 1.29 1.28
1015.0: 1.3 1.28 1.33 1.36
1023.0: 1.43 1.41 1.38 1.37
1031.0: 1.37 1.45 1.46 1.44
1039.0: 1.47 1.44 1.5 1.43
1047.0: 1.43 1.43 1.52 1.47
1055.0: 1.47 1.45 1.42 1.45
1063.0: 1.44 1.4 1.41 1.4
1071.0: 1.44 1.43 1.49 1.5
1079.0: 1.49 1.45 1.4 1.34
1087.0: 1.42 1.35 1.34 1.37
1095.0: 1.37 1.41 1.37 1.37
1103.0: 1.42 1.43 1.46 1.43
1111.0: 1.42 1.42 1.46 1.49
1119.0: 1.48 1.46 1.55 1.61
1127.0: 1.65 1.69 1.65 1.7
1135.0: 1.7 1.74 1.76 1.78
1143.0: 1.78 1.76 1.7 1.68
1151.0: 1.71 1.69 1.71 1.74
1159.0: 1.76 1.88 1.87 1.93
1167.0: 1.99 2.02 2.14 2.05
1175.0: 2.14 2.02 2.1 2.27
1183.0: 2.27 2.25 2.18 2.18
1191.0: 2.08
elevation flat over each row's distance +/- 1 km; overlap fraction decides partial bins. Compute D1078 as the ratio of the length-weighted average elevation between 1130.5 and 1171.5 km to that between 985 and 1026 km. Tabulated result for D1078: 1.37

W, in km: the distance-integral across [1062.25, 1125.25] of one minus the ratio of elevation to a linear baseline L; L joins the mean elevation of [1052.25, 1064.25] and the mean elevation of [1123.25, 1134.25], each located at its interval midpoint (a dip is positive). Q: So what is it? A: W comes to 4.9 km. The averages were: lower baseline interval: 1.45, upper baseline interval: 1.65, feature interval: 1.43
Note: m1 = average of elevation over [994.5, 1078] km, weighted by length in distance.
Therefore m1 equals 1.4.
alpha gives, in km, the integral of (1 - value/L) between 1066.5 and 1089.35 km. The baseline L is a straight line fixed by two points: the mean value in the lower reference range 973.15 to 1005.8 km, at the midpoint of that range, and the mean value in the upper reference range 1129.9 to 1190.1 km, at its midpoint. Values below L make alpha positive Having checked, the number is 1.84 km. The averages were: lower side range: 1.18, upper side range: 1.9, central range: 1.43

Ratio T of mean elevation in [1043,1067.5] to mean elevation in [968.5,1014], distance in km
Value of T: 1.2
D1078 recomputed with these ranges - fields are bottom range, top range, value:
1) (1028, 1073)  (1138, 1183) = 1.32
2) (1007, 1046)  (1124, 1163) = 1.25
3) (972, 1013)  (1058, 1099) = 1.18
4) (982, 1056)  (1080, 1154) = 1.14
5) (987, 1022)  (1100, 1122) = 1.10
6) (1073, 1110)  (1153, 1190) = 1.43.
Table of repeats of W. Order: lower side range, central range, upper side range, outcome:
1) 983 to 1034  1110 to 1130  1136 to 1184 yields 2.51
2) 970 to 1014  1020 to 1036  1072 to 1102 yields -1.64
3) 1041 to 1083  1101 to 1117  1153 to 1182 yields 2.33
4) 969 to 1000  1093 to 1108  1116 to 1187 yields 1.95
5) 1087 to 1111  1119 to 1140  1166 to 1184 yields 0.50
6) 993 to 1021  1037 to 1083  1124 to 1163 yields 1.03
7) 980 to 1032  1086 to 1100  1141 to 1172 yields 1.93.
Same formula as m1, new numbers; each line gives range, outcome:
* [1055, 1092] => 1.42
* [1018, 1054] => 1.43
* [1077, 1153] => 1.53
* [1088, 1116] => 1.4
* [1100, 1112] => 1.42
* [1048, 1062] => 1.46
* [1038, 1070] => 1.45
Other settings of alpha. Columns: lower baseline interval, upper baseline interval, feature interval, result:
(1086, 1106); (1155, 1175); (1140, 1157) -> 0.7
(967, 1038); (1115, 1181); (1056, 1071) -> 0.5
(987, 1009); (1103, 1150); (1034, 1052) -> -0.6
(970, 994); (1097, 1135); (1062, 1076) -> -0.8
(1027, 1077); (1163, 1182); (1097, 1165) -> 8.6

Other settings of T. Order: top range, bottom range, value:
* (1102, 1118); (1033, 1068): 0.99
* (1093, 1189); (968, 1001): 1.54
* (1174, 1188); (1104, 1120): 1.50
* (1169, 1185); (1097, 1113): 1.51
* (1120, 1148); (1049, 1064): 1.15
